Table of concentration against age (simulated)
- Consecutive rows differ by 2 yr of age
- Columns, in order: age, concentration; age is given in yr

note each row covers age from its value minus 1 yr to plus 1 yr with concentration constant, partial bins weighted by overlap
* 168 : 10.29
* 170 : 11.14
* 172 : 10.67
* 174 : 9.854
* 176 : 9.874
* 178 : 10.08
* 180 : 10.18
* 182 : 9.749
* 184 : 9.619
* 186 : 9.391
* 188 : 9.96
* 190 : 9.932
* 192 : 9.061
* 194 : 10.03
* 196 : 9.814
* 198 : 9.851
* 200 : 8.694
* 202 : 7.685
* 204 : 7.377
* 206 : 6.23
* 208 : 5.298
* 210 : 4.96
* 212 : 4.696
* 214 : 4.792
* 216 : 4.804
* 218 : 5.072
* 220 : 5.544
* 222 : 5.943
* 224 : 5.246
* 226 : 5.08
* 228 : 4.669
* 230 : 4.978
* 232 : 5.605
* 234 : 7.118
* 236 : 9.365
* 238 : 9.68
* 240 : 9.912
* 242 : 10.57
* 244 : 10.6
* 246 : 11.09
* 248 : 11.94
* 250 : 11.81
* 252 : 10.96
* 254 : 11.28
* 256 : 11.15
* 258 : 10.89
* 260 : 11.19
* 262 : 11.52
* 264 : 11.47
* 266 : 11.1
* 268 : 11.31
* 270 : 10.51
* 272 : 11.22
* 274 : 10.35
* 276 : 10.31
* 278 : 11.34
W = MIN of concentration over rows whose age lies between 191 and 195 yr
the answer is 9.061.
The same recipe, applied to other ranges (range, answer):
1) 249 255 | 10.96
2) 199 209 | 5.298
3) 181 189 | 9.391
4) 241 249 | 10.57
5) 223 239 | 4.669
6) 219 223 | 5.544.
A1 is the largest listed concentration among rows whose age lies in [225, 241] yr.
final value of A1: 9.912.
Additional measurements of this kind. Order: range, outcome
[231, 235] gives 7.118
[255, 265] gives 11.52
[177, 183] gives 10.18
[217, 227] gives 5.943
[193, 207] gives 10.03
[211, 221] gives 5.544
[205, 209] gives 6.23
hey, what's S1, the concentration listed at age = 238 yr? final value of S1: 9.68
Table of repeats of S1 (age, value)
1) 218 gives 5.072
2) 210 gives 4.96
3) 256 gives 11.15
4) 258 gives 10.89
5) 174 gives 9.854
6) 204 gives 7.377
